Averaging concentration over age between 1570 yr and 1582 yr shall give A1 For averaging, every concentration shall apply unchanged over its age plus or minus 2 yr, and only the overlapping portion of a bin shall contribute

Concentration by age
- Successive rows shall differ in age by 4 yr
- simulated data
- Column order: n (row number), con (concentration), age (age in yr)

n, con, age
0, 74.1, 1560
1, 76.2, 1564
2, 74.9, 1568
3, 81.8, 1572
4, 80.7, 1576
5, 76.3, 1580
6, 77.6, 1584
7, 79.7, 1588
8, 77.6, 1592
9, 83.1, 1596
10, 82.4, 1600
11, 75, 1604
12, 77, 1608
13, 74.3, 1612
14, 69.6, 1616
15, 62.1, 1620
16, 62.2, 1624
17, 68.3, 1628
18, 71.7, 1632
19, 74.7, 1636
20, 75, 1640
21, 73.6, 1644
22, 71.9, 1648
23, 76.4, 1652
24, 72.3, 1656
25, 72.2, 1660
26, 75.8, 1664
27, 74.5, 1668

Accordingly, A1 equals 79.6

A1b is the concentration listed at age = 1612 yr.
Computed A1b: 74.3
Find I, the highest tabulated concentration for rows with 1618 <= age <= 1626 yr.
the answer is 62.2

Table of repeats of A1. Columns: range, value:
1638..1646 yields 74.3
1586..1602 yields 80.7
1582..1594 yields 78.3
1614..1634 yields 66.8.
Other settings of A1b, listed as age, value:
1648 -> 71.9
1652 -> 76.4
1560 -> 74.1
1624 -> 62.2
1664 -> 75.8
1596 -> 83.1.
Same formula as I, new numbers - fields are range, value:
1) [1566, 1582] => 81.8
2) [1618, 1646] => 75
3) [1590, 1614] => 83.1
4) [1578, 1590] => 79.7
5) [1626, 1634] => 71.7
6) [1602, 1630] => 77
